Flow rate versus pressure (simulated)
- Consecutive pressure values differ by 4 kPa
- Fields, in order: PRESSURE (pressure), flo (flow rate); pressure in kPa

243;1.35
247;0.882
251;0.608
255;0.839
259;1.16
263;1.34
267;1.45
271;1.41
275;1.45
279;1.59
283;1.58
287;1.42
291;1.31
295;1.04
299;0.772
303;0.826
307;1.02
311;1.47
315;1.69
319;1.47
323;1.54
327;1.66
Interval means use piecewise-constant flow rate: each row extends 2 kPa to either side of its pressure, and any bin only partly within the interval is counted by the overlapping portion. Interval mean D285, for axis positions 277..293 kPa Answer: 1.48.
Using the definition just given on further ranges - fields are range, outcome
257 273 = 1.34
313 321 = 1.58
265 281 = 1.48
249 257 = 0.724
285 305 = 1.07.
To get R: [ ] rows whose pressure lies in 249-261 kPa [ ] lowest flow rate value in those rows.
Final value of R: 0.608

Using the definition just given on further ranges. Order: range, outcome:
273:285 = 1.45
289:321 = 0.772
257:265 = 1.16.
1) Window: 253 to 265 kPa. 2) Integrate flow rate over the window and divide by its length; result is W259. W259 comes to 1.11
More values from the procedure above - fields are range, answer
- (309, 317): 1.58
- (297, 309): 0.873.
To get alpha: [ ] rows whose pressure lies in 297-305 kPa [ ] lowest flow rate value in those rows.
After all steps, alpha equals 0.772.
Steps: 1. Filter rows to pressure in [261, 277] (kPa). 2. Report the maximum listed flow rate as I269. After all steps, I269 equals 1.45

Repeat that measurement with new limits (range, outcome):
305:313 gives 1.47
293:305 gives 1.04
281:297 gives 1.58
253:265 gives 1.34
